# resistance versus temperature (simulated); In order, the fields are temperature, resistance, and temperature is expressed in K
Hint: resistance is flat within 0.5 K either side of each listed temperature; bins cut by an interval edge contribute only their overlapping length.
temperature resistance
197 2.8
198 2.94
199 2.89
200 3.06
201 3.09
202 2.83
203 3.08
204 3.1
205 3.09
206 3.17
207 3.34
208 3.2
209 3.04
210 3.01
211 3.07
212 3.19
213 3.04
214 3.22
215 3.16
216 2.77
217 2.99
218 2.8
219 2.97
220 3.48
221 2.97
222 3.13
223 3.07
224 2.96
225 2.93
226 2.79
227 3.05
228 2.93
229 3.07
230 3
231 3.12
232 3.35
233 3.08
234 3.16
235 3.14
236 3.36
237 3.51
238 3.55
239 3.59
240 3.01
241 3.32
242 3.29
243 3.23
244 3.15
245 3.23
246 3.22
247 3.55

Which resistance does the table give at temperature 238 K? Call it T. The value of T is 3.55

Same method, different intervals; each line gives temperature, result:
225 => 2.93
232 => 3.35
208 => 3.2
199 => 2.89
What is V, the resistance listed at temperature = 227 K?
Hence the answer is 3.05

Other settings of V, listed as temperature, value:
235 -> 3.14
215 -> 3.16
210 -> 3.01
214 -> 3.22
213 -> 3.04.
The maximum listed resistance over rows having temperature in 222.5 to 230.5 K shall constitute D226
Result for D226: 3.07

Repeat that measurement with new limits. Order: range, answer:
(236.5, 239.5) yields 3.59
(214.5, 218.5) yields 3.16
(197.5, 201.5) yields 3.09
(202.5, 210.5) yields 3.34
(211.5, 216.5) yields 3.22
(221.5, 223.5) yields 3.13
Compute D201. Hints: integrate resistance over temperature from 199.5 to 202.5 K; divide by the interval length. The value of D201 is 2.99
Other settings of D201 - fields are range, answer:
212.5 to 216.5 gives 3.05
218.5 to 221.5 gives 3.14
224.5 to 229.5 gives 2.95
